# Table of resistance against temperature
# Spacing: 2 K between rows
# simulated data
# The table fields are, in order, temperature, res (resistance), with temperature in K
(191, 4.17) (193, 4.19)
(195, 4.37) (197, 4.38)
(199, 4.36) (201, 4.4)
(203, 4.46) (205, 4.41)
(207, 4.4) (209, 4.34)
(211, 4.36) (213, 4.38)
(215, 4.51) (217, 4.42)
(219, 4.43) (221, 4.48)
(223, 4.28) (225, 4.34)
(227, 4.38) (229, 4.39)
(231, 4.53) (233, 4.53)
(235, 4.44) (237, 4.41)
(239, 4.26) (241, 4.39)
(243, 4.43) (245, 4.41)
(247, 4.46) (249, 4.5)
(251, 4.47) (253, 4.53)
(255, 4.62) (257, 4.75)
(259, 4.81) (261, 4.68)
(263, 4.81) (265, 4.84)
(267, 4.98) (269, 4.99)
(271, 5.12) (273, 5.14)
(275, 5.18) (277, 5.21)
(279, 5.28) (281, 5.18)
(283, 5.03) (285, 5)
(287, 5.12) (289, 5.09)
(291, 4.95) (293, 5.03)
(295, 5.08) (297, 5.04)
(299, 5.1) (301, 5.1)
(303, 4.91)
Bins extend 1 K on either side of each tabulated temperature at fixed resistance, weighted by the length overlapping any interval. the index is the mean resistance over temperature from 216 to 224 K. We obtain 4.4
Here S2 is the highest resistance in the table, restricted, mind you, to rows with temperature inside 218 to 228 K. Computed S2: 4.48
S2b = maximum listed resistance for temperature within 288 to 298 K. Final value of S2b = 5.09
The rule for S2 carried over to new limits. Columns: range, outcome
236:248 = 4.46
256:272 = 5.12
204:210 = 4.41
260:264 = 4.81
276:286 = 5.28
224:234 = 4.53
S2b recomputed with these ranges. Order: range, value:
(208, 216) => 4.51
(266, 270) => 4.99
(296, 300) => 5.1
